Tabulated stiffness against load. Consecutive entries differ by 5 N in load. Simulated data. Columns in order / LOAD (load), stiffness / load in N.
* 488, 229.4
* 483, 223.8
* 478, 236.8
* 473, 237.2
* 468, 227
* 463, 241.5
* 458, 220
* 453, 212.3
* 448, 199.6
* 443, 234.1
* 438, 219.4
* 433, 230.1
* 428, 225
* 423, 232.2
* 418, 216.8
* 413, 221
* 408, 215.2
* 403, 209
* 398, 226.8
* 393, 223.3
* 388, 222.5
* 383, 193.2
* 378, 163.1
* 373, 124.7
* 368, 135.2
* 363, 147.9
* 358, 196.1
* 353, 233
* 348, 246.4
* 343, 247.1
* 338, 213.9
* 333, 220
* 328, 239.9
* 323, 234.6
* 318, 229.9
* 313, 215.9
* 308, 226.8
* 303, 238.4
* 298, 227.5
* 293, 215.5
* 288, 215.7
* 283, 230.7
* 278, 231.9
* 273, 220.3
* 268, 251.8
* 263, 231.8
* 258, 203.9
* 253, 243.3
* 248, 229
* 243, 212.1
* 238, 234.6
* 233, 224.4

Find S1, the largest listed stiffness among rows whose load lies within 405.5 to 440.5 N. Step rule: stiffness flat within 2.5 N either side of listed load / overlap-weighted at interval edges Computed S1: 232.2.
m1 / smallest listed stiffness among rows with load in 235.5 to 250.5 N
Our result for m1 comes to 212.1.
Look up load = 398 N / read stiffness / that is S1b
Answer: 226.8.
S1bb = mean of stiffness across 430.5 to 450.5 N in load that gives 221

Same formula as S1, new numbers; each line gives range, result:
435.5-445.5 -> 234.1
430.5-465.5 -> 241.5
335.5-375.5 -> 247.1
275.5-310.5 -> 238.4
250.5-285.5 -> 251.8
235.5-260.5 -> 243.3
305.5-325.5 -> 234.6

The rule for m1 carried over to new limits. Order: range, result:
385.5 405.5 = 209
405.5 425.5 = 215.2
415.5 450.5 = 199.6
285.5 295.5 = 215.5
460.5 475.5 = 227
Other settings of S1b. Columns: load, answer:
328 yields 239.9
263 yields 231.8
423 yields 232.2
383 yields 193.2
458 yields 220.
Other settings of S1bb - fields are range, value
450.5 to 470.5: 225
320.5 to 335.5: 232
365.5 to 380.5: 141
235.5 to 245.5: 223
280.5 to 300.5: 222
